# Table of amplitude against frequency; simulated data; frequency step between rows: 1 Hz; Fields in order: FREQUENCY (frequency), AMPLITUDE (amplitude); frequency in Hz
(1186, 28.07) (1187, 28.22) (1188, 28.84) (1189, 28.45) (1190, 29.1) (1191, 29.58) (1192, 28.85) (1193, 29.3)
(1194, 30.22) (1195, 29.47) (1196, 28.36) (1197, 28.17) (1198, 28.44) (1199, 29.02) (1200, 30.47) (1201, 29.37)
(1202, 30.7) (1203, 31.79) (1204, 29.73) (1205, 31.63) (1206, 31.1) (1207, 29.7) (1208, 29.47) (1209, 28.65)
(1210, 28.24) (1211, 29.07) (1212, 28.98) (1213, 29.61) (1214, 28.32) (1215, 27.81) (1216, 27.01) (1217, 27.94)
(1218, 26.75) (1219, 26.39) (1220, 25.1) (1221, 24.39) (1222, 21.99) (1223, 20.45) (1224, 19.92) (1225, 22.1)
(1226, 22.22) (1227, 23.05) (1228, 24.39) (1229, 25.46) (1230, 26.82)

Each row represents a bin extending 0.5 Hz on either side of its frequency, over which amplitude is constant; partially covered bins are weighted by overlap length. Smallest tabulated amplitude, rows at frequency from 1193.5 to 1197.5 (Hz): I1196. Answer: 28.17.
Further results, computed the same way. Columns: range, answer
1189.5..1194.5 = 28.85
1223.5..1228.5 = 19.92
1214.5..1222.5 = 21.99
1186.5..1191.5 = 28.22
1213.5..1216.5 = 27.01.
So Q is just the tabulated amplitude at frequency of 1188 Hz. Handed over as 28.84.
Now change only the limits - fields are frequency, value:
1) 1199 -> 29.02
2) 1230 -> 26.82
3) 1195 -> 29.47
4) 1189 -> 28.45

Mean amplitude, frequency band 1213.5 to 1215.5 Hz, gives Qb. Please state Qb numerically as 28.1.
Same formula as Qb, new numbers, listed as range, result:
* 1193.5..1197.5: 29.1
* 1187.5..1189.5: 28.6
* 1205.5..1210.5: 29.4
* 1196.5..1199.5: 28.5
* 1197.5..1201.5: 29.3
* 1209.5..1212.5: 28.8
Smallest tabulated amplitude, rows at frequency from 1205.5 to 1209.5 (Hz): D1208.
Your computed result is 28.65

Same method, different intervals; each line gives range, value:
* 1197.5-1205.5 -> 28.44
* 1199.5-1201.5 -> 29.37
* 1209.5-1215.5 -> 27.81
